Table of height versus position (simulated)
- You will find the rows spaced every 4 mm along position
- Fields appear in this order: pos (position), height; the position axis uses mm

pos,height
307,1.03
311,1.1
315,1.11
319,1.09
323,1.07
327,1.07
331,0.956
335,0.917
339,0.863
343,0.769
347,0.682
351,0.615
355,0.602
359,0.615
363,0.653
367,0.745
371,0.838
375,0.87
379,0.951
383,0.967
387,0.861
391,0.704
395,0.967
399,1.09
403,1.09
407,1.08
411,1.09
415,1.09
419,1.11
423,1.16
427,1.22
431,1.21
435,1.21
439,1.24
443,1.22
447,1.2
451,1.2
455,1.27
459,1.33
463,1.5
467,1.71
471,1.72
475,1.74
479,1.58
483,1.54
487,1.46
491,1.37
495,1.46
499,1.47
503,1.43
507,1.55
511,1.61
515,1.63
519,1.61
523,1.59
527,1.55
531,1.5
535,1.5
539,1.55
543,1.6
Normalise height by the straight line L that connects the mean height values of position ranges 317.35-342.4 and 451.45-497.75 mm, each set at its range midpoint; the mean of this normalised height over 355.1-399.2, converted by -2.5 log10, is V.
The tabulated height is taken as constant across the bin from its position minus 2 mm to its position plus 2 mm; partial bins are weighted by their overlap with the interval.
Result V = 0.371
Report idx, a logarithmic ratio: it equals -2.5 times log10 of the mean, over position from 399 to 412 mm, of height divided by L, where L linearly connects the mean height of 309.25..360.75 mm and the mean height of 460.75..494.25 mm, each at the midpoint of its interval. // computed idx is 0.13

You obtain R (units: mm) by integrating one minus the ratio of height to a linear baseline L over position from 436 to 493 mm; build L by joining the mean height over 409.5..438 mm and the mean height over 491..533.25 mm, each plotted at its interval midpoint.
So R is -4.1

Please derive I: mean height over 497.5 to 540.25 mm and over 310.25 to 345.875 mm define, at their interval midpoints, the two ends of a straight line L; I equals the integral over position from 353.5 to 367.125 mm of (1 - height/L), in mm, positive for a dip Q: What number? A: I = 5.50 mm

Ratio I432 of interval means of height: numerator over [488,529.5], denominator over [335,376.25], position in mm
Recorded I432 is 2.08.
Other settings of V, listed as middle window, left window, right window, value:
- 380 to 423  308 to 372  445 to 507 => 0.127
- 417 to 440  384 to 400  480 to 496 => -0.072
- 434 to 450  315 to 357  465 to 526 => 0.099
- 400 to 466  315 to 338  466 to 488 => 0.201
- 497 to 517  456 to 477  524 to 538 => 0.006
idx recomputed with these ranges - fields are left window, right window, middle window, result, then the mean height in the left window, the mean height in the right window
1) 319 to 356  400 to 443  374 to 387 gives 0.10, 0.858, 1.15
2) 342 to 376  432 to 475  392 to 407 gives -0.04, 0.703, 1.37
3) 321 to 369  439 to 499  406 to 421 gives 0.06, 0.796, 1.44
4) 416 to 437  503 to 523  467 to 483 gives -0.19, 1.18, 1.58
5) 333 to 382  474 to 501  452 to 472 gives -0.09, 0.764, 1.51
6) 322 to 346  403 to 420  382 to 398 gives 0.18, 0.925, 1.09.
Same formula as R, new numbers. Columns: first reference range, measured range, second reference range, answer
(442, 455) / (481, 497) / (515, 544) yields -0.81 mm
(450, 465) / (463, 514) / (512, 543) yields -4.27 mm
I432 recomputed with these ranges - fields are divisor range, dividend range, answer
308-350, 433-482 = 1.48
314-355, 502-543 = 1.74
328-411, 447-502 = 1.74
